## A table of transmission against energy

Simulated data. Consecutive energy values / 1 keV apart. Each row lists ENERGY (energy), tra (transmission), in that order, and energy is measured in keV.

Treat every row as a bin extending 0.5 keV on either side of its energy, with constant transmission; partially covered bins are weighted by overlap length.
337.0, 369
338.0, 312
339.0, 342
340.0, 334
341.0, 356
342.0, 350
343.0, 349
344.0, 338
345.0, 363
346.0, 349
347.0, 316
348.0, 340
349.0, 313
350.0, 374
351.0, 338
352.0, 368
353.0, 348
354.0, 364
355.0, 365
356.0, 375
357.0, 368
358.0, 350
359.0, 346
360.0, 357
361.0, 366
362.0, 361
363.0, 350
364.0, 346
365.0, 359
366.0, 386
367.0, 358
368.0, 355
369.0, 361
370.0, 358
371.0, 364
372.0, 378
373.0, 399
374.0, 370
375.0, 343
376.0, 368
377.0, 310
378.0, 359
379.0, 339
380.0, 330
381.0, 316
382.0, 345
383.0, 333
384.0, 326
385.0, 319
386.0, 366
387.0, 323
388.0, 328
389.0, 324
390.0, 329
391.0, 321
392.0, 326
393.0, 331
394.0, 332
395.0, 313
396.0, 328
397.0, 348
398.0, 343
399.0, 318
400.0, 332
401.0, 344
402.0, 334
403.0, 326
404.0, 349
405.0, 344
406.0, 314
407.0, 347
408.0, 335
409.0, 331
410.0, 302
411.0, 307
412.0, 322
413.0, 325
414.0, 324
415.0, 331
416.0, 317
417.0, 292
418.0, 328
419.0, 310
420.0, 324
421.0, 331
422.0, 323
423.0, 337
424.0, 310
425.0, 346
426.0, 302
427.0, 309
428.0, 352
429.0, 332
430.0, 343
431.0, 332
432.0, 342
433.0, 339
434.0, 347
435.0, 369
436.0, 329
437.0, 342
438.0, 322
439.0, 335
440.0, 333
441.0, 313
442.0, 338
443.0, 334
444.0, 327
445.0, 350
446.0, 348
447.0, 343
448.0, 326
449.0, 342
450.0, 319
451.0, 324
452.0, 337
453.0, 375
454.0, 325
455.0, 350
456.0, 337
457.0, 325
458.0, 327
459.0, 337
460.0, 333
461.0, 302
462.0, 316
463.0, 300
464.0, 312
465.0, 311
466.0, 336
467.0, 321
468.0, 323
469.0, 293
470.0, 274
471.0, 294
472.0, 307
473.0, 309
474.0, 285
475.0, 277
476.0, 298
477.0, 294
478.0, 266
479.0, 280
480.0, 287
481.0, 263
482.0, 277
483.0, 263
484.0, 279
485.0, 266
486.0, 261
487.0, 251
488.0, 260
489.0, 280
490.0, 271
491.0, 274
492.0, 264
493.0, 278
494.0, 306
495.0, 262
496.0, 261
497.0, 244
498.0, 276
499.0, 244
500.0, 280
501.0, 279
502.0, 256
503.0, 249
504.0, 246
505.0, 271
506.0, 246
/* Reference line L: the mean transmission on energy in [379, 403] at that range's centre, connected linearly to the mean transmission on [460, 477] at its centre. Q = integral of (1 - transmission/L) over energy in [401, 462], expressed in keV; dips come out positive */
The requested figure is -2.70 keV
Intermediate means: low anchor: 331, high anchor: 304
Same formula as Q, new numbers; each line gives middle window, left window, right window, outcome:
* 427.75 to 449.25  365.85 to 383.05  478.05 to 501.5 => -2.2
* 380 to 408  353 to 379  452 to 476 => 1.3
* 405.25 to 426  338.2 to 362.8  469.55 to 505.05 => -0.6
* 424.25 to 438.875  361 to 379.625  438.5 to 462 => 0.2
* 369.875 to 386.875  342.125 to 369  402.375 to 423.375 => -0.3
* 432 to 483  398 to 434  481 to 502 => -4.0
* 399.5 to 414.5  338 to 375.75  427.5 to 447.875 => 0.7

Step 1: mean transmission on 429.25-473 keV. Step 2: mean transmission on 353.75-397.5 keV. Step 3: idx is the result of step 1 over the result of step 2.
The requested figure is 0.95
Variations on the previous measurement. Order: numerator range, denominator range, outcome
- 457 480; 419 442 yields 0.92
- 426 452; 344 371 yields 0.94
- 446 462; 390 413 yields 1.01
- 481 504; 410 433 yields 0.82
